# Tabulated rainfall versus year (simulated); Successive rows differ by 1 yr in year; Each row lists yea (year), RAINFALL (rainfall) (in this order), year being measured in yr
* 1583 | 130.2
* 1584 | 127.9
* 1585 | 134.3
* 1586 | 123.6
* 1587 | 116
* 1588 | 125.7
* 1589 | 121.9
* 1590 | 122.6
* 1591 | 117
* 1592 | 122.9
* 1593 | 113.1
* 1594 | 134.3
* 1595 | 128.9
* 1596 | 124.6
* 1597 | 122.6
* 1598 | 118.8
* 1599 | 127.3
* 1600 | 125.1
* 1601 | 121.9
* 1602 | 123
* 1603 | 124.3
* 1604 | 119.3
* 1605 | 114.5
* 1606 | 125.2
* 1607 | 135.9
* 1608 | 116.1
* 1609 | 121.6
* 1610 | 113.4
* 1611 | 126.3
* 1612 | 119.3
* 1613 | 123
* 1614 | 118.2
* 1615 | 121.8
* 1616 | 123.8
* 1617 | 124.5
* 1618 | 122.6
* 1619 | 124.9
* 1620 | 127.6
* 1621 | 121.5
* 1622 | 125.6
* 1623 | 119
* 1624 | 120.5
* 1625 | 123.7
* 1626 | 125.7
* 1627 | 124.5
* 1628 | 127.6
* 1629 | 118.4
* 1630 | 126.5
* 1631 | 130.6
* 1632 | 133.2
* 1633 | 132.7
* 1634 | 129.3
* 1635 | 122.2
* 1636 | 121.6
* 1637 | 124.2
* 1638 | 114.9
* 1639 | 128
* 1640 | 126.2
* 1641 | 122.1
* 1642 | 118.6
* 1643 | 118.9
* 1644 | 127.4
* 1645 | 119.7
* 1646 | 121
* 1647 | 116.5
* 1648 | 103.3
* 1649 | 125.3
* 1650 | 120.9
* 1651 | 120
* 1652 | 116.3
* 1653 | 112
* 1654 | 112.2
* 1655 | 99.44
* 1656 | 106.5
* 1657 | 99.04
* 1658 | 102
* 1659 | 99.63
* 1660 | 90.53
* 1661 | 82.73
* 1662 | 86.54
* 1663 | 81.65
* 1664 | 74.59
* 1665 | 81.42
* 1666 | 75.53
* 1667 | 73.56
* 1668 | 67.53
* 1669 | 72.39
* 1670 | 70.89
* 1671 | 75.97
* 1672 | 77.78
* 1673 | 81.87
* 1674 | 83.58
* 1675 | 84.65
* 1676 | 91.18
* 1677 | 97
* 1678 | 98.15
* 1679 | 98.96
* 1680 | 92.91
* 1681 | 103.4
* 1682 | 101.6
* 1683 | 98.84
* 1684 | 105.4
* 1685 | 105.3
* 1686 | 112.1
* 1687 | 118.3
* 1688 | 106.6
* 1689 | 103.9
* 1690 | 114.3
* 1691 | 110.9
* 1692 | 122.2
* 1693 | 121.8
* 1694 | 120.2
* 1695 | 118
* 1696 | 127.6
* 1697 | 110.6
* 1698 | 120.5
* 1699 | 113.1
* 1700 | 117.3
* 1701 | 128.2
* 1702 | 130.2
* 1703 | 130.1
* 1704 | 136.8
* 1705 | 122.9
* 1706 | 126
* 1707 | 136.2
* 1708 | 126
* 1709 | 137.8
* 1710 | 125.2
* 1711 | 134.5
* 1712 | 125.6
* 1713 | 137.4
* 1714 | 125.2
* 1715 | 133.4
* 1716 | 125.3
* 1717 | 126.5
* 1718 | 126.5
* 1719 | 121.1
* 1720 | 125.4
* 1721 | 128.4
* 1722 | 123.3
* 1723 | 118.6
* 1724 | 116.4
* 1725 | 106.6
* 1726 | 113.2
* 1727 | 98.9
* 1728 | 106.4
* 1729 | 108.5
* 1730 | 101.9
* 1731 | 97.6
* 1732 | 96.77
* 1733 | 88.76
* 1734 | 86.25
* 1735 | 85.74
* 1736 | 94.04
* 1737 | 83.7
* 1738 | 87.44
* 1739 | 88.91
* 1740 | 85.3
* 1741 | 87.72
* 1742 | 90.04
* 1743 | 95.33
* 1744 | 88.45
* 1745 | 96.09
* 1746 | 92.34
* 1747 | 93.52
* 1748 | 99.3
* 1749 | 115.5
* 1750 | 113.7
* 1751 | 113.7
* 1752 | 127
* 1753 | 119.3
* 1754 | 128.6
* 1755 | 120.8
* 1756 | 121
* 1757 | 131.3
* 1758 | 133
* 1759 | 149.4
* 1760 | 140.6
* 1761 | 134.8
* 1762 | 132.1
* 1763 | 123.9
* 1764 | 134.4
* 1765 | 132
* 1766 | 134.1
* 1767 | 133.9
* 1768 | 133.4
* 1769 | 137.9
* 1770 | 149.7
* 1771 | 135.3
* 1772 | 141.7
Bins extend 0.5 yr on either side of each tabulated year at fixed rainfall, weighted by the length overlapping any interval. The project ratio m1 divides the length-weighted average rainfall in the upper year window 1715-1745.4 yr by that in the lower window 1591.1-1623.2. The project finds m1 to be 0.85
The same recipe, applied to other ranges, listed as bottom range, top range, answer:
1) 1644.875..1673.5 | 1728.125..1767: 1.15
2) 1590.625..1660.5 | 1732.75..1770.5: 0.94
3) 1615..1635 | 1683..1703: 0.93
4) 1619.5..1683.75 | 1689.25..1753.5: 1.06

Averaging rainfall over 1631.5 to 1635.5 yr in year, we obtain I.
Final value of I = 129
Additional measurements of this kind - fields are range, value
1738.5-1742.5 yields 88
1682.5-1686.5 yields 105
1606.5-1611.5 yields 123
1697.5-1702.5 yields 122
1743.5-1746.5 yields 92.3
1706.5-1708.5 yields 131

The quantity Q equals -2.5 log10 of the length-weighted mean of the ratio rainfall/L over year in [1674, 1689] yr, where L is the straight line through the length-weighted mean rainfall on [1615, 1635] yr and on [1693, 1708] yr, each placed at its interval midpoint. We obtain 0.23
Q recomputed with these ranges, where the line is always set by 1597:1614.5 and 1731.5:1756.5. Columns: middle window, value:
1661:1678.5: 0.35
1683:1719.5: -0.15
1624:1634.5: -0.08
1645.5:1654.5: -0.01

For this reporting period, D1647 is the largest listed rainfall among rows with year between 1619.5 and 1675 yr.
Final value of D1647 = 133.2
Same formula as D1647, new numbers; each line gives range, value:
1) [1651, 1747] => 137.8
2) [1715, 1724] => 133.4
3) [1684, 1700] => 127.6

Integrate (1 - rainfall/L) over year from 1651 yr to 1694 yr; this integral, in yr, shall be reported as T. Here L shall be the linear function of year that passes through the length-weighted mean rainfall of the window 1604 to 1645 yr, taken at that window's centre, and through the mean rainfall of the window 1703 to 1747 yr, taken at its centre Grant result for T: 7.8 yr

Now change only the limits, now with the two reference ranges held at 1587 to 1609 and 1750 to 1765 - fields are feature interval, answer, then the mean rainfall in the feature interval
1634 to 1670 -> 5.7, 105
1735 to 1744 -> 2.8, 88.8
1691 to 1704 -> 0.5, 122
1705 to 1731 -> 1.2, 122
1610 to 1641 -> 0.0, 124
